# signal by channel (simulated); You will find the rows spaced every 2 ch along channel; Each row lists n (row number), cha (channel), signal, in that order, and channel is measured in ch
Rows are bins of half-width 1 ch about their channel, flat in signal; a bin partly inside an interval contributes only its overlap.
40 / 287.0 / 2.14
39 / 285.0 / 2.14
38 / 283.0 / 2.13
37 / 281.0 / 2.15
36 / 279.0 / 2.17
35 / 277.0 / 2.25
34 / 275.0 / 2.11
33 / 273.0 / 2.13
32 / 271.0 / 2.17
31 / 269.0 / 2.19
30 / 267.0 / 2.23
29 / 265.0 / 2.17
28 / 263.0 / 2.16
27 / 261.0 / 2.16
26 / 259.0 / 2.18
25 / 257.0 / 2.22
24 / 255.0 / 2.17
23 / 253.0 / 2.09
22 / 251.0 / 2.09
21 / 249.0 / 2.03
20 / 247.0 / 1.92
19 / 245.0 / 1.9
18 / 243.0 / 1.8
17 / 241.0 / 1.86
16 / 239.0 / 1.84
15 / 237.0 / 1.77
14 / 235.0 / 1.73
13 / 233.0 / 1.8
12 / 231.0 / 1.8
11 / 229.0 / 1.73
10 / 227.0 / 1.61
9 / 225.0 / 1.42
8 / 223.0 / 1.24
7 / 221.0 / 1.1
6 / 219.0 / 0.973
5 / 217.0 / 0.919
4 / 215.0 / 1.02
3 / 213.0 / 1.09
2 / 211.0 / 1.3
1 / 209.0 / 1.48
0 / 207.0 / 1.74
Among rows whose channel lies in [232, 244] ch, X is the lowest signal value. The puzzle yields 1.73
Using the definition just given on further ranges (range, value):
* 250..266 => 2.09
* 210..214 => 1.09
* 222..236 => 1.24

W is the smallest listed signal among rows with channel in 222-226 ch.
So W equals 1.24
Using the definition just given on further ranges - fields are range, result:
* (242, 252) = 1.8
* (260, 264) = 2.16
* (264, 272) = 2.17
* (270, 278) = 2.11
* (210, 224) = 0.919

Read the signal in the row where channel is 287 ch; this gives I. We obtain 2.14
